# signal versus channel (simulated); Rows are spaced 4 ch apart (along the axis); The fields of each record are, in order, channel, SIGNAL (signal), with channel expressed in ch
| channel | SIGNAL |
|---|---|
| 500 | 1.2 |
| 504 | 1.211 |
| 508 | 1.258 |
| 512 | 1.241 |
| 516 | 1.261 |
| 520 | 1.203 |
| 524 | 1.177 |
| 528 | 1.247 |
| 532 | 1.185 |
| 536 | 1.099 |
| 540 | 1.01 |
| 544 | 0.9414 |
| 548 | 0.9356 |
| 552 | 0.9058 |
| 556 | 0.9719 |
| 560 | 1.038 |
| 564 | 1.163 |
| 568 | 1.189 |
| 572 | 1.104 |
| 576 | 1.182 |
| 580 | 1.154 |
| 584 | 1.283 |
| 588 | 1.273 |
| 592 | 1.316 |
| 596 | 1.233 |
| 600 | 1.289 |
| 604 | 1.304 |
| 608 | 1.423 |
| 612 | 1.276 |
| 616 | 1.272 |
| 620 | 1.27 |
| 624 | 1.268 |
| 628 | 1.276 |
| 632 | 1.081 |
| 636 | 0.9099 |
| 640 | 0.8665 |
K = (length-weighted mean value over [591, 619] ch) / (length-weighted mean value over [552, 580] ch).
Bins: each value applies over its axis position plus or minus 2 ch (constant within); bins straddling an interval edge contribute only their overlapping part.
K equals 1.19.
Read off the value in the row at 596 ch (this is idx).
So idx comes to 1.233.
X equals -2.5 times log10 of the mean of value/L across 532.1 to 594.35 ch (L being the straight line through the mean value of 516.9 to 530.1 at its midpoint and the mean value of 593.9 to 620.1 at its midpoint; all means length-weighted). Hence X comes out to 0.14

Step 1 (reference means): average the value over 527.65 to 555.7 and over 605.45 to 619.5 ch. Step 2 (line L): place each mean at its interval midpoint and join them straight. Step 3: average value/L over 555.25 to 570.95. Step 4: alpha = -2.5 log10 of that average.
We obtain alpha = 0.02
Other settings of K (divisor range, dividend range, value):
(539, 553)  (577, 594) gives 1.32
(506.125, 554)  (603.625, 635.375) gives 1.12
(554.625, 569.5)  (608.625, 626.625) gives 1.17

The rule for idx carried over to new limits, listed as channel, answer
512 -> 1.241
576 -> 1.182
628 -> 1.276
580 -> 1.154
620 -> 1.27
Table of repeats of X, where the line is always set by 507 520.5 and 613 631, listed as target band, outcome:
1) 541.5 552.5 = 0.32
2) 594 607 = -0.02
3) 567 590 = 0.05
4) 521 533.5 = 0.04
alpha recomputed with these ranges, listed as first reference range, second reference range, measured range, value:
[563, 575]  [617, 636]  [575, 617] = -0.09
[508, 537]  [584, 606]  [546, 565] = 0.24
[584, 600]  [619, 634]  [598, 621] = -0.05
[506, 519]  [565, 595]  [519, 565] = 0.16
